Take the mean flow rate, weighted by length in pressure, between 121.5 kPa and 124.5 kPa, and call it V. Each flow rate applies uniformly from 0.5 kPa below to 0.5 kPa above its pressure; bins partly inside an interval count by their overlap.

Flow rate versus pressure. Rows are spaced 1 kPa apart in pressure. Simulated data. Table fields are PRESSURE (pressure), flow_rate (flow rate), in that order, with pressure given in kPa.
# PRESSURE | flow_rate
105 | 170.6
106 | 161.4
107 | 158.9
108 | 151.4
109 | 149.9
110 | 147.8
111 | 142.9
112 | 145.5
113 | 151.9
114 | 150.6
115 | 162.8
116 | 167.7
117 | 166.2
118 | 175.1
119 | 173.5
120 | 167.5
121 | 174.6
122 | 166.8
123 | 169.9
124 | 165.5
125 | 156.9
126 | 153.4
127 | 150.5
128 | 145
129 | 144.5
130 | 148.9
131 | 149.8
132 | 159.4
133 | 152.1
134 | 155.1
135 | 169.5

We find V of 167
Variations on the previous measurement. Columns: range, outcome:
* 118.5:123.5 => 170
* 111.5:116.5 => 156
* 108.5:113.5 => 148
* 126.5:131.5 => 148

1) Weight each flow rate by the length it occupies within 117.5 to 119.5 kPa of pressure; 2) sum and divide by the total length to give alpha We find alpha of 174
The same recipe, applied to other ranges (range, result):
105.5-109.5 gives 155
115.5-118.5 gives 170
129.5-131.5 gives 149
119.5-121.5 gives 171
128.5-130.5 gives 147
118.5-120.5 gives 170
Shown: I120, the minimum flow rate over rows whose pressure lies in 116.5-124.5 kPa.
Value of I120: 165.5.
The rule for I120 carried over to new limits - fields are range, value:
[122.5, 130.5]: 144.5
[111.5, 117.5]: 145.5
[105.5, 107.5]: 158.9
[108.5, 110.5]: 147.8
